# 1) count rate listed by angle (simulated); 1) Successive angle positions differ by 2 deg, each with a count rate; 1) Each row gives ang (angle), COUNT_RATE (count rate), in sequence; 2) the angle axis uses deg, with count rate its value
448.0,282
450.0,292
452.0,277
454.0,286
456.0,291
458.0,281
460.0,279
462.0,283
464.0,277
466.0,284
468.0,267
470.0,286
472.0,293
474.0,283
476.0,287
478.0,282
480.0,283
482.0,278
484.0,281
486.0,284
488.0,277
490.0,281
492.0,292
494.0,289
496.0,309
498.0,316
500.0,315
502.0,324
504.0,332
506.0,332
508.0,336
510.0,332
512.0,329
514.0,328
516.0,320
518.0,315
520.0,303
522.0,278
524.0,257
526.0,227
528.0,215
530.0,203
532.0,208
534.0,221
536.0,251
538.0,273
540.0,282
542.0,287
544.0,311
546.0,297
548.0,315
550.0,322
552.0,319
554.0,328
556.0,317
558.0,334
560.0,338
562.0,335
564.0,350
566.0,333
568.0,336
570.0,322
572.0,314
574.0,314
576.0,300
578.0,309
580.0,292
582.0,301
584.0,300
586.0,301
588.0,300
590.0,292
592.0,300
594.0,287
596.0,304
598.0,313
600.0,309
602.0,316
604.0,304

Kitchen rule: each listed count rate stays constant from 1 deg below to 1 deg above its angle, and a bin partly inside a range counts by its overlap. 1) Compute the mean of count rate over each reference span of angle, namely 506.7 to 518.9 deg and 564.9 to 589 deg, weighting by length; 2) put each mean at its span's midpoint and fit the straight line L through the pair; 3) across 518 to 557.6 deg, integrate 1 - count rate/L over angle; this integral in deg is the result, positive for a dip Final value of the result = 5.42 deg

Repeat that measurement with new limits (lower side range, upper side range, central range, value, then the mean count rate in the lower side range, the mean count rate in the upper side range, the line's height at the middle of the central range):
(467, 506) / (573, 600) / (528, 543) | 2.7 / 294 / 301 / 297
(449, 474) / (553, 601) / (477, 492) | 0.4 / 283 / 314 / 289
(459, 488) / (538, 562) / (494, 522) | -2.3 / 282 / 313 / 296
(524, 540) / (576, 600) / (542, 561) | -4.6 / 233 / 300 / 257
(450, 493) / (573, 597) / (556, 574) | -2.1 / 283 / 300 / 297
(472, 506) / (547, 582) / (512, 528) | 1.0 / 296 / 322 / 306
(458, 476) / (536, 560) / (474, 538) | 1.5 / 282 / 307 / 294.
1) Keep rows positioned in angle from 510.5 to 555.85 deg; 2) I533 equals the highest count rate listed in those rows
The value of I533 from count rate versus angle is 329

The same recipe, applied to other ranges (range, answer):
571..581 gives 314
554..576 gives 350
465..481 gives 293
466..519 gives 336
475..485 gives 287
